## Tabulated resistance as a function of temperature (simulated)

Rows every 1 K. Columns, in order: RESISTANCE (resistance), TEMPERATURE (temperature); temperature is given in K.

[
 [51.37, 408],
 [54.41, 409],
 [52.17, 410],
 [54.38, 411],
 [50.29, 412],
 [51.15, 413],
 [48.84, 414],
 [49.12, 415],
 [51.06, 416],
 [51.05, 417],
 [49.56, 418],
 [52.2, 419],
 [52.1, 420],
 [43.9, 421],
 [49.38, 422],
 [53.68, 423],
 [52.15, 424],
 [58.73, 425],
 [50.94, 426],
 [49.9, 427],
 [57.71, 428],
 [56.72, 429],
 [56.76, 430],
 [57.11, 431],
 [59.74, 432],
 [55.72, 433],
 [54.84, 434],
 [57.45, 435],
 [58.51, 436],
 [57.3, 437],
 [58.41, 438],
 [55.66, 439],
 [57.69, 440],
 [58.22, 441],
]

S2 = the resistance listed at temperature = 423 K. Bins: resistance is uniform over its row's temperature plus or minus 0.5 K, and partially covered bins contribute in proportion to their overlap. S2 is 53.68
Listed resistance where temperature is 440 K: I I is 57.69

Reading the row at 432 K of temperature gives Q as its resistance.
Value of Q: 59.74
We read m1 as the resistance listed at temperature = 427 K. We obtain 49.9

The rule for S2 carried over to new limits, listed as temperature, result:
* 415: 49.12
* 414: 48.84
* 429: 56.72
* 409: 54.41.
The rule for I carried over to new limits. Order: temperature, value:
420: 52.1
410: 52.17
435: 57.45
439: 55.66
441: 58.22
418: 49.56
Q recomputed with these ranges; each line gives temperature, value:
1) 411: 54.38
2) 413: 51.15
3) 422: 49.38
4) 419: 52.2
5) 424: 52.15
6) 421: 43.9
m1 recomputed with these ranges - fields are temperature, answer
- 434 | 54.84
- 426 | 50.94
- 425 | 58.73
